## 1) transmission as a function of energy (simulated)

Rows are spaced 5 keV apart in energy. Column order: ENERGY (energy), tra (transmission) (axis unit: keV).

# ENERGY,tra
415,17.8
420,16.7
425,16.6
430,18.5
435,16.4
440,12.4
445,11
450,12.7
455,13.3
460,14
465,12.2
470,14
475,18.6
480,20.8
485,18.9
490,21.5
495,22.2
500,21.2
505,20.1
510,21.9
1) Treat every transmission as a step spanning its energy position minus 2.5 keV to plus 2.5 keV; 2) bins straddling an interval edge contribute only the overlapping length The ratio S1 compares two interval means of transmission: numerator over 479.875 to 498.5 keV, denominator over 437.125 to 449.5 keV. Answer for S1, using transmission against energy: 1.7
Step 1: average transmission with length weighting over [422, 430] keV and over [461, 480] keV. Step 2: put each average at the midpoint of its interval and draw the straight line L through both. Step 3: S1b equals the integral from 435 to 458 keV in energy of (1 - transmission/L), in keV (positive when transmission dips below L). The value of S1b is 5.10 keV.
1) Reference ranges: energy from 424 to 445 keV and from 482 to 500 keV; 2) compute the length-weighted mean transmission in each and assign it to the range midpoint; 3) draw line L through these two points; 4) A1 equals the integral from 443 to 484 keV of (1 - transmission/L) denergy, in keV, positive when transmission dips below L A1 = 8.0 keV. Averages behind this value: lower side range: 15.3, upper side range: 20.9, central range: 14.8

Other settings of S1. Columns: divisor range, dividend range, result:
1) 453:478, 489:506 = 1.46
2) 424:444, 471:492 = 1.25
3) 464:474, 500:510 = 1.48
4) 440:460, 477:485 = 1.60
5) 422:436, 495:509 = 1.22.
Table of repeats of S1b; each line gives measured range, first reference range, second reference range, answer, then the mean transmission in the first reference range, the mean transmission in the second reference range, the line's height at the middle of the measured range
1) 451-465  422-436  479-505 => 4.2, 17.2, 20.8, 18.9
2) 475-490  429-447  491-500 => 0.1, 14.3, 21.8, 20.1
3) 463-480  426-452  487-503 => 2.5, 14.4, 21.5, 18.5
